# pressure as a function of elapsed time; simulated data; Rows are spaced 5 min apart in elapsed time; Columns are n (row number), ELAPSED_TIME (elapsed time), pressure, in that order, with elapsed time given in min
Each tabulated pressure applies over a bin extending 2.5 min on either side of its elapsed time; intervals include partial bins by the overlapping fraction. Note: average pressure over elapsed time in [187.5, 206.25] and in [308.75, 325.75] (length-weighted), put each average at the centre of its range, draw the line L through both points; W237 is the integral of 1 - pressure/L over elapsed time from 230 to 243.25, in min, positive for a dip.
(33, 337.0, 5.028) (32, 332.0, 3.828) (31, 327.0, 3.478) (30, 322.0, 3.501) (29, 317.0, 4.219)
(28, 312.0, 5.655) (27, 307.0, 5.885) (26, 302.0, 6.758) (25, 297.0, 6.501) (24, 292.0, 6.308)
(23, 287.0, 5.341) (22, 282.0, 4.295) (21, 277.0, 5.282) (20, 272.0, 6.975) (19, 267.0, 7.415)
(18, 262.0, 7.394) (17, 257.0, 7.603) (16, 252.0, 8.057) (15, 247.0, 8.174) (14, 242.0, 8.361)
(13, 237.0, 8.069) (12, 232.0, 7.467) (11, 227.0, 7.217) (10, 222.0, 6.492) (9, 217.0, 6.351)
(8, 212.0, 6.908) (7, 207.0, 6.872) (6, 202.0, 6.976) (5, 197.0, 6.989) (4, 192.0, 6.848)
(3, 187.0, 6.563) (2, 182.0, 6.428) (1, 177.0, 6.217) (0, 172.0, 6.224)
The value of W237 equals -4.1 min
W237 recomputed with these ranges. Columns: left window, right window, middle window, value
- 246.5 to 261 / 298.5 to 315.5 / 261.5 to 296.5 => 4.5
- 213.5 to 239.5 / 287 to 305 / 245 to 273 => -3.6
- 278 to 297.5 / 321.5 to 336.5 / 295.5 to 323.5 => -4.8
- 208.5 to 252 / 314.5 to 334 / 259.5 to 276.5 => -3.1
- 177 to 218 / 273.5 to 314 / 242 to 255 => -4.0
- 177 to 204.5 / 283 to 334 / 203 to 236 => -3.3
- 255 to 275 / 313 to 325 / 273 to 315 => -2.6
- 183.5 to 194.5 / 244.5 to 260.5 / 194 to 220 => 0.8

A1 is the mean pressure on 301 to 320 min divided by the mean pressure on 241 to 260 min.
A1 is 0.68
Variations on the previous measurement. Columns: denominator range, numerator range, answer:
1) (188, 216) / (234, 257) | 1.18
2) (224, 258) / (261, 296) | 0.78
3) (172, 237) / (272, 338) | 0.76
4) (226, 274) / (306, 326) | 0.60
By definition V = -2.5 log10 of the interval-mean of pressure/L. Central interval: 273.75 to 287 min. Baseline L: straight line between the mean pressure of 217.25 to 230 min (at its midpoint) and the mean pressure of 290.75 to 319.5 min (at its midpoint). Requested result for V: 0.22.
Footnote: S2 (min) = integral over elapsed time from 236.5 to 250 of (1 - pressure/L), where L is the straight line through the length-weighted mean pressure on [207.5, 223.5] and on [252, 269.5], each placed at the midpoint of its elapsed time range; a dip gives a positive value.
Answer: -1.92 min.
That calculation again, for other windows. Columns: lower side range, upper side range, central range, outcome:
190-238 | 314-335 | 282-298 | -3.1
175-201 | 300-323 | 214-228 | -0.8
